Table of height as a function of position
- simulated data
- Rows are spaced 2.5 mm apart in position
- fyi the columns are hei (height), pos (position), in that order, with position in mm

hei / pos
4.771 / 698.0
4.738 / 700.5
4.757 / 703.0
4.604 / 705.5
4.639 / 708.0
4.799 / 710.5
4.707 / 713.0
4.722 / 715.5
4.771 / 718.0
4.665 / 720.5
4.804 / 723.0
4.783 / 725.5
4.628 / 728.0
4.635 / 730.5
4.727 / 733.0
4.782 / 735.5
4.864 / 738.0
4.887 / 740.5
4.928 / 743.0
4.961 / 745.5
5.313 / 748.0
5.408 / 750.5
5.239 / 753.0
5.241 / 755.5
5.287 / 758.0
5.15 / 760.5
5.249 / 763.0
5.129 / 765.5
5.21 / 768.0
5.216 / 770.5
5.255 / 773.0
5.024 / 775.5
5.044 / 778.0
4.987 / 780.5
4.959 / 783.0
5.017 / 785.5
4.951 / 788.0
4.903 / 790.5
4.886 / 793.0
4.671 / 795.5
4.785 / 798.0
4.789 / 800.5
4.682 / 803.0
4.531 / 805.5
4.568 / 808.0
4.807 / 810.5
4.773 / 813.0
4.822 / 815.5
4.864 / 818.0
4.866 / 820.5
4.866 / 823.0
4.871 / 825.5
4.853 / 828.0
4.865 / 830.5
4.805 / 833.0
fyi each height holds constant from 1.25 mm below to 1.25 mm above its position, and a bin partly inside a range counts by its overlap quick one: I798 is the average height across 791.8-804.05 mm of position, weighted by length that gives 4.76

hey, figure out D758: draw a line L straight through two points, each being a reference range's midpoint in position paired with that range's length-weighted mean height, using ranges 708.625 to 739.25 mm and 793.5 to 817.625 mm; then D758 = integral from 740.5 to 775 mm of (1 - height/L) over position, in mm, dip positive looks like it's -3.3 mm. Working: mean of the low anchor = 4.74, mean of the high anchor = 4.72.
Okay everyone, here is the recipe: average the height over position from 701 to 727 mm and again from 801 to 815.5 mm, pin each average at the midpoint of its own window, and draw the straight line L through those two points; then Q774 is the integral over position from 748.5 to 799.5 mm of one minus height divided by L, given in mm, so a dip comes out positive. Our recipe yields -4.1 mm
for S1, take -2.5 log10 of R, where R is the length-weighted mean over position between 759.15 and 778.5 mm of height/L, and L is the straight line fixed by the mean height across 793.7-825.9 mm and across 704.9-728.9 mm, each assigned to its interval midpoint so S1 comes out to -0.09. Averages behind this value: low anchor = 4.72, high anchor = 4.76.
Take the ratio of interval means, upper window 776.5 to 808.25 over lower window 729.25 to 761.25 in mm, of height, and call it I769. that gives 0.96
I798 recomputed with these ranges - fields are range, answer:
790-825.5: 4.77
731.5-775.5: 5.1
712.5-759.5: 4.92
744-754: 5.22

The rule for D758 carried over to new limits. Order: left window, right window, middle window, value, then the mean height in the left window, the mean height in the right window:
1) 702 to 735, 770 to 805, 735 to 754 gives -1.0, 4.71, 4.93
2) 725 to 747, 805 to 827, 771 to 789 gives -0.9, 4.81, 4.78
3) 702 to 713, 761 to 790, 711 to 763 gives -0.6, 4.7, 5.09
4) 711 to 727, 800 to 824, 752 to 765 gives -1.3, 4.74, 4.75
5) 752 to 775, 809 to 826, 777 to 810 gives 1.2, 5.21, 4.83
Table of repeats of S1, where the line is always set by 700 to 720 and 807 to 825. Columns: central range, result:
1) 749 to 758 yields -0.12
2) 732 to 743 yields -0.02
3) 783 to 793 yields -0.04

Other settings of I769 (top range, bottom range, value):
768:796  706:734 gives 1.06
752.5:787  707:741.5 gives 1.08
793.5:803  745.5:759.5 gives 0.90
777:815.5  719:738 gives 1.02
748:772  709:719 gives 1.10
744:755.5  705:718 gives 1.11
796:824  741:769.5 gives 0.92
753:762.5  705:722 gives 1.11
